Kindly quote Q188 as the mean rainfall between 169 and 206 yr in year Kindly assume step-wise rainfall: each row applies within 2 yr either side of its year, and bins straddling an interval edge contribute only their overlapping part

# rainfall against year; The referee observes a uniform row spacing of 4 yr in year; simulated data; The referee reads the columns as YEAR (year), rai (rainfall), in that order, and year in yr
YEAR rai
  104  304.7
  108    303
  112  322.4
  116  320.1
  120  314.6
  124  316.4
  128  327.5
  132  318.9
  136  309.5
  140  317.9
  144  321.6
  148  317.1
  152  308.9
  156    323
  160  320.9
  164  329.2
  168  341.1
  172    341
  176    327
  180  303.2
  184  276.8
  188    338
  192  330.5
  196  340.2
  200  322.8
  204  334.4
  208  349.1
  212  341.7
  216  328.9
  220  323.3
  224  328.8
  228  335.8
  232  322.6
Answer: 324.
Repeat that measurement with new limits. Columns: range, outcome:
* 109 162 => 318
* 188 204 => 332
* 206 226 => 334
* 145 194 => 321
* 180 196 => 317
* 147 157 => 316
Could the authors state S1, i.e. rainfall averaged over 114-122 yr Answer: 317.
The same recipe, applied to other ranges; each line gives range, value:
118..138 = 317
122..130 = 322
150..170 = 325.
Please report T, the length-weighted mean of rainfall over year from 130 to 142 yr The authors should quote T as 315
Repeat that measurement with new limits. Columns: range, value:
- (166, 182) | 328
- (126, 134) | 323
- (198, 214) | 337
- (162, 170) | 335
